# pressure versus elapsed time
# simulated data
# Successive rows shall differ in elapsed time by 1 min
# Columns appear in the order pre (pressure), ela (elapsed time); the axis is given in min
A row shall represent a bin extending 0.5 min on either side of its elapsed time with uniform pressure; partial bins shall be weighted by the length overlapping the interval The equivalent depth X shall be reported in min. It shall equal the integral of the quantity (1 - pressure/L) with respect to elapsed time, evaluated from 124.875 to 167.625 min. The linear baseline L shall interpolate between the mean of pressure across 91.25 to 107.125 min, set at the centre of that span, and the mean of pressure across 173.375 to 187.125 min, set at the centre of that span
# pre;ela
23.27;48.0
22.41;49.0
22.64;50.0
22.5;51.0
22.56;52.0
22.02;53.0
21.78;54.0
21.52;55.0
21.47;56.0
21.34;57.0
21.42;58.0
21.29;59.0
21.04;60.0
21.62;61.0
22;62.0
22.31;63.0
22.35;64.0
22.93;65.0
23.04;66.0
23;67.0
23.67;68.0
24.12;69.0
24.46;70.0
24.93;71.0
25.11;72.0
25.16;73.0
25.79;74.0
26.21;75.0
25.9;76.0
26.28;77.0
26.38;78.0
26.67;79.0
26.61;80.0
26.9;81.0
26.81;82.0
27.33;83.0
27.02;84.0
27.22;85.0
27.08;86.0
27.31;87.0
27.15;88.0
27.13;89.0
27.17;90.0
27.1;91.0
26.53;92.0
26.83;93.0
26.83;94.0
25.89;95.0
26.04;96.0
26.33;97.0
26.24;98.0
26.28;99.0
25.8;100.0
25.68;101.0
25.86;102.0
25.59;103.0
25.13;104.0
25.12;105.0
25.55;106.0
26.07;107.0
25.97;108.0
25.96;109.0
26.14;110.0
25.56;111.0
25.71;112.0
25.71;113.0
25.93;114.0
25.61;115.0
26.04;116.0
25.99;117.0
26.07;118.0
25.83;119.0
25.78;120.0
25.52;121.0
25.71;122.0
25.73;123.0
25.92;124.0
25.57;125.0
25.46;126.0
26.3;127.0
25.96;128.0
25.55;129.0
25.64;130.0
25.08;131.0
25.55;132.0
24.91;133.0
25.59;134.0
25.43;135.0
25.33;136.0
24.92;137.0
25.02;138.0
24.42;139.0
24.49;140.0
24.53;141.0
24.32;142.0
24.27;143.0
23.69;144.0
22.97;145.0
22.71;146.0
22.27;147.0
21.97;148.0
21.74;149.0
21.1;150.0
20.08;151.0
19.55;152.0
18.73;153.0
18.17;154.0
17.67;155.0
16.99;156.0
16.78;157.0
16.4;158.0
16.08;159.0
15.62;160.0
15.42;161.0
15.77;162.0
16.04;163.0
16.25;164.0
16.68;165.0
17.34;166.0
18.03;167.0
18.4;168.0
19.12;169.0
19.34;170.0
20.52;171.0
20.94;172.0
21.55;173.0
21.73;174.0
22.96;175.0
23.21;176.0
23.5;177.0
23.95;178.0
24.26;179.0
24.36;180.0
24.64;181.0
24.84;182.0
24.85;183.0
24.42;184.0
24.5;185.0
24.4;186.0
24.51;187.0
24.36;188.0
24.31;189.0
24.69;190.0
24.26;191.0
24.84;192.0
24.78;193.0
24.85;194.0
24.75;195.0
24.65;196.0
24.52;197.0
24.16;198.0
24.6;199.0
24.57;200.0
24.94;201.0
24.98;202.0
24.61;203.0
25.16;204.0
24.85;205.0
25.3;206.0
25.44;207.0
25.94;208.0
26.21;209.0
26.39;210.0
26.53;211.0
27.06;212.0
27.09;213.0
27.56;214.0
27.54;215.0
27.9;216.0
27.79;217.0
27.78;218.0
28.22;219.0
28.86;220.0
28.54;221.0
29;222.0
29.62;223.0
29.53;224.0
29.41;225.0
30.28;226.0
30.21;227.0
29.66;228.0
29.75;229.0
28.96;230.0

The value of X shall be 5.80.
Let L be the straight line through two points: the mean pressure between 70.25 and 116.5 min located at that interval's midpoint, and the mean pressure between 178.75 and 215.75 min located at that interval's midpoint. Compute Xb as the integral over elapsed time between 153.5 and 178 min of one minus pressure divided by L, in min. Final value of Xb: 6.57 min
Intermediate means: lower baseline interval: 26.2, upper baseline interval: 25.2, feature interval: 18.6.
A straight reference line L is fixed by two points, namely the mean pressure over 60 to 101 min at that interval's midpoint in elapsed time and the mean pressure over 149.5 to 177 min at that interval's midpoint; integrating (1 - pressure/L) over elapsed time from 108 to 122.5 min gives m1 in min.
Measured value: -2.1 min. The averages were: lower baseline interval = 25.5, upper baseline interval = 18.6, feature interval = 25.8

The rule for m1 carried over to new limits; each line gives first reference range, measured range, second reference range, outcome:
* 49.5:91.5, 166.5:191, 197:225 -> 3.1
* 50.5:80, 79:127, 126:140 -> -3.3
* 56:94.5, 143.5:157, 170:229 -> 2.6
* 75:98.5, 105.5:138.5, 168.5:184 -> -0.7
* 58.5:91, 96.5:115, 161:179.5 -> -1.9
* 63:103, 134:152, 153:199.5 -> -0.4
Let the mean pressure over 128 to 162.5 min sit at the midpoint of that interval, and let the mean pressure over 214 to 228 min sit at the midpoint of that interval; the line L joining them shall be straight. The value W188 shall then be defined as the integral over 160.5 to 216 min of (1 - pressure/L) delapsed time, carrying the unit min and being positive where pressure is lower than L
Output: 5.5 min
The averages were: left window 21.8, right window 28.8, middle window 23.3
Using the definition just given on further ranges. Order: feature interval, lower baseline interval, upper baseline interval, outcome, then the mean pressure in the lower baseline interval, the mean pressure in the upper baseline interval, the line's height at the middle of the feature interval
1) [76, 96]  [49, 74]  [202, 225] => -2.9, 22.7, 27.1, 23.4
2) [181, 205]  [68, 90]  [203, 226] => 2.2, 26.2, 27.4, 27.2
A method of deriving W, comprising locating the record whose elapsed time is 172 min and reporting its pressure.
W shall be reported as 20.94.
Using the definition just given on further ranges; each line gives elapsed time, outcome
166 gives 17.34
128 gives 25.96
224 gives 29.53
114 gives 25.93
